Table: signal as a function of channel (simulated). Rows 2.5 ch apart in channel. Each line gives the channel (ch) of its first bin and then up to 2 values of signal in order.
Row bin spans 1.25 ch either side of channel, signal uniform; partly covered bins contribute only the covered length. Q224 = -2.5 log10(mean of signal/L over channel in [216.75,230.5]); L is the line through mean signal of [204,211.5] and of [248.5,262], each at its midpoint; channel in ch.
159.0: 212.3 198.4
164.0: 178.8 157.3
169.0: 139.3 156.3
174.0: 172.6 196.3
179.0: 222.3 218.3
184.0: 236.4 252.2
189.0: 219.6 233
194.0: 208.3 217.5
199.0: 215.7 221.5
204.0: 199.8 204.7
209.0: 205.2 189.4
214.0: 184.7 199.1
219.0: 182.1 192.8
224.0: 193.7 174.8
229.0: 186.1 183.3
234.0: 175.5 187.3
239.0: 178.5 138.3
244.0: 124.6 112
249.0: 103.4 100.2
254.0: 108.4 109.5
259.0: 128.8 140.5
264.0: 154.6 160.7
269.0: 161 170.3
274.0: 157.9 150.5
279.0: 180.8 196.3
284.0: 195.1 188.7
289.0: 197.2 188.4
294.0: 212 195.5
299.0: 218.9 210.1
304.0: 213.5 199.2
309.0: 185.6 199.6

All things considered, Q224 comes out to -0.088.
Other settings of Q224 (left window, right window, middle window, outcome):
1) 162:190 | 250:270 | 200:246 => -0.15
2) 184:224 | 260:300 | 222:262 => 0.30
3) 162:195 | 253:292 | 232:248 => 0.14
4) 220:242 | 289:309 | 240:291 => 0.28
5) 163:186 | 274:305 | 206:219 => -0.02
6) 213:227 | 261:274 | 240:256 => 0.43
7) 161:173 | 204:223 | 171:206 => -0.19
